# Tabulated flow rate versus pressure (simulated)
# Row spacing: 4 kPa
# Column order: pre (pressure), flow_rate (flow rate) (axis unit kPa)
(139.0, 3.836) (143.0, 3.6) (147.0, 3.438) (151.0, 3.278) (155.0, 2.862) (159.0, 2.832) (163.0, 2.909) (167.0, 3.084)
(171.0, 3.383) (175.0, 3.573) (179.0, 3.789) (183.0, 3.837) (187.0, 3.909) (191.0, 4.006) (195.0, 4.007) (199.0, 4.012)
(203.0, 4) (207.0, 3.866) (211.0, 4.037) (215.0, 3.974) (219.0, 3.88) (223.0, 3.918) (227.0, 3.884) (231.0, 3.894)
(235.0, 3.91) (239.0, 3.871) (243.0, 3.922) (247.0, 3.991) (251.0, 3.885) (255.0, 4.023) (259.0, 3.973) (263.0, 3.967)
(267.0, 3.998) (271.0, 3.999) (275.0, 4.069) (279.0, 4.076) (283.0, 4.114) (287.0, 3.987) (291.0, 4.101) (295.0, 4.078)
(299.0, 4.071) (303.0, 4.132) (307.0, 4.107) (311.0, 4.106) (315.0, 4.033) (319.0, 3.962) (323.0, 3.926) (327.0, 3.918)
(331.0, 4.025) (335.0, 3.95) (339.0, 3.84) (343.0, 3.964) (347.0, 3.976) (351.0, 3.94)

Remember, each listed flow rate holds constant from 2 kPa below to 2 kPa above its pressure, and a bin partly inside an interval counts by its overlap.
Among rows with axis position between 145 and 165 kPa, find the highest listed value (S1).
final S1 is 3.438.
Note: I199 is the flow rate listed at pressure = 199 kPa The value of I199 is 4.012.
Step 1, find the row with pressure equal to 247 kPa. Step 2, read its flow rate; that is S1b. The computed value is 3.991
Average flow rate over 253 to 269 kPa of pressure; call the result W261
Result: 3.99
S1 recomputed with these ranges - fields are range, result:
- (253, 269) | 4.023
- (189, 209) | 4.012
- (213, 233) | 3.974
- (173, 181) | 3.789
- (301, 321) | 4.132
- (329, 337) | 4.025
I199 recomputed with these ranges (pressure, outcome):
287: 3.987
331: 4.025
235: 3.91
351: 3.94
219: 3.88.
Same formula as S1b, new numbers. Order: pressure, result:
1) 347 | 3.976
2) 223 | 3.918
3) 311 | 4.106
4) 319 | 3.962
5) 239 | 3.871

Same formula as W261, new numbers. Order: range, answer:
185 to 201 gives 3.98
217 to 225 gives 3.9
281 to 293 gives 4.07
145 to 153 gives 3.36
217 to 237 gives 3.9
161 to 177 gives 3.24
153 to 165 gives 2.87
